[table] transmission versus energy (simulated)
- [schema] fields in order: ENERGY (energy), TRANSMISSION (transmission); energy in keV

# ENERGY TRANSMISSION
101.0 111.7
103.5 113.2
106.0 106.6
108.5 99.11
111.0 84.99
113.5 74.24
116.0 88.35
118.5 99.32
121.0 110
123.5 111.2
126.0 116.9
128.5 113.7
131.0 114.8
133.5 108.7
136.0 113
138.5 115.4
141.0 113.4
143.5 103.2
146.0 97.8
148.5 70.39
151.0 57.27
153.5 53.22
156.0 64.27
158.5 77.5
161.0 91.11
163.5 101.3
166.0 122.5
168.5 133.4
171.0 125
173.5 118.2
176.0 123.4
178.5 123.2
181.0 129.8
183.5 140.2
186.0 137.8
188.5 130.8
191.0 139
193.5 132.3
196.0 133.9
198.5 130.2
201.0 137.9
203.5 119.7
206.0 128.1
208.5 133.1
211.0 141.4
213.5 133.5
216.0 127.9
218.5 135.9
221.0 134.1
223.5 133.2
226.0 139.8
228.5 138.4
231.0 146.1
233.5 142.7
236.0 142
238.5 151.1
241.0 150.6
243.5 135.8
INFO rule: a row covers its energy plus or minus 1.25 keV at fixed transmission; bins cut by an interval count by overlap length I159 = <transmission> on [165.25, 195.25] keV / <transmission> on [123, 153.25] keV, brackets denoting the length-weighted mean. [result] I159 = 1.28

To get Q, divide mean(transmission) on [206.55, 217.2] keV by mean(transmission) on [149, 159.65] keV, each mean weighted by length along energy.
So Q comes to 2.11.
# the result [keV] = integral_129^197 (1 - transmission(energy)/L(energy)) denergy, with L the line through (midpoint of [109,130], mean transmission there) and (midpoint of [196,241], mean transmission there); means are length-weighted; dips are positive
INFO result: 3.8 keV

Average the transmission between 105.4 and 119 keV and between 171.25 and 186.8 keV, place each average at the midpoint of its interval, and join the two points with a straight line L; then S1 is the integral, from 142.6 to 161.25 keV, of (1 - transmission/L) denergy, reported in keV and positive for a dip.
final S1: 6.2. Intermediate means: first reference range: 91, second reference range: 128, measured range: 75.6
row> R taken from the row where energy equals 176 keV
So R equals 123.4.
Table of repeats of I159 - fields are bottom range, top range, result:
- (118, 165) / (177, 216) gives 1.37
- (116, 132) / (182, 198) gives 1.24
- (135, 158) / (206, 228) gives 1.55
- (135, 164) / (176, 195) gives 1.51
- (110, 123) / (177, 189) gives 1.43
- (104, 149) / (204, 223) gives 1.29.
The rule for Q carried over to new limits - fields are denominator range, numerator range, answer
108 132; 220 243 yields 1.40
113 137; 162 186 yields 1.18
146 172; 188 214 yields 1.48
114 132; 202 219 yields 1.24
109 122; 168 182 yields 1.37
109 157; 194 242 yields 1.43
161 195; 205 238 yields 1.09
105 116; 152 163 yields 0.81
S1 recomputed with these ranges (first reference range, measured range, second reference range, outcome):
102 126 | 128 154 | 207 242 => 2.8 keV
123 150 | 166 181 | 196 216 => -0.6 keV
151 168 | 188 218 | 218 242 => -3.3 keV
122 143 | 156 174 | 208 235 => 2.3 keV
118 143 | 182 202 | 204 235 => -1.1 keV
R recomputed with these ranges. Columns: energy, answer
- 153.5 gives 53.22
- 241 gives 150.6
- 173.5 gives 118.2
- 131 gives 114.8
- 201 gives 137.9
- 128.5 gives 113.7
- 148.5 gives 70.39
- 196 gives 133.9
